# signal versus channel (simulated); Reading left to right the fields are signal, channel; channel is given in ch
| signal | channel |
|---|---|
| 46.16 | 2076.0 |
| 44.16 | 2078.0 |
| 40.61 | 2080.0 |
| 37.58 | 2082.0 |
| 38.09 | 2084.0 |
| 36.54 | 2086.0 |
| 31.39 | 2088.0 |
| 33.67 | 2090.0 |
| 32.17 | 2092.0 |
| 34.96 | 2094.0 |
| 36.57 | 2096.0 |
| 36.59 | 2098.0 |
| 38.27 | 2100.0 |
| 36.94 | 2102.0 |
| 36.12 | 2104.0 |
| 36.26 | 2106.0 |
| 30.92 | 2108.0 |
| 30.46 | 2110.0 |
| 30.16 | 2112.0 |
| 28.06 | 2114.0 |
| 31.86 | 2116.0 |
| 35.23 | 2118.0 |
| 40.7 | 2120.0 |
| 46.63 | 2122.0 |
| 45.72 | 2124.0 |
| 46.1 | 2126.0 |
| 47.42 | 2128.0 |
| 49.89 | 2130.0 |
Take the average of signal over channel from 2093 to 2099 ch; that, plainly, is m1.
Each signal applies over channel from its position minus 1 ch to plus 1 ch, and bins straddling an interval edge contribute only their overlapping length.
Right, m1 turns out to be 36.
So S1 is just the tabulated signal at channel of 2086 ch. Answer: 36.54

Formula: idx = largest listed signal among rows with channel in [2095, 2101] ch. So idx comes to 38.27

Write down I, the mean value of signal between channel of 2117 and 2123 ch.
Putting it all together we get 40.9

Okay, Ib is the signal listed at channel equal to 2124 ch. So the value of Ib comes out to 45.72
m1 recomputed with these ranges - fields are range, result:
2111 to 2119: 31.3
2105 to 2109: 33.6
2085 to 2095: 33.7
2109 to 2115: 29.6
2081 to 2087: 37.4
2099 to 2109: 35.7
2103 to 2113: 32.8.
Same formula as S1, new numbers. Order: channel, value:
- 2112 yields 30.16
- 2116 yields 31.86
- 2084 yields 38.09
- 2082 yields 37.58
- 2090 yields 33.67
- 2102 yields 36.94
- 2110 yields 30.46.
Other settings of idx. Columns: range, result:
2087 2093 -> 33.67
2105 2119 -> 36.26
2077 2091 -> 44.16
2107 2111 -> 30.92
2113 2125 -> 46.63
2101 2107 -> 36.94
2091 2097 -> 36.57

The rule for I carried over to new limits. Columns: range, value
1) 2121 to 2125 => 46.2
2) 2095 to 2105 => 36.9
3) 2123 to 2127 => 45.9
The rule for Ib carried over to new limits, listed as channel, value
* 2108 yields 30.92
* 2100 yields 38.27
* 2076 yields 46.16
